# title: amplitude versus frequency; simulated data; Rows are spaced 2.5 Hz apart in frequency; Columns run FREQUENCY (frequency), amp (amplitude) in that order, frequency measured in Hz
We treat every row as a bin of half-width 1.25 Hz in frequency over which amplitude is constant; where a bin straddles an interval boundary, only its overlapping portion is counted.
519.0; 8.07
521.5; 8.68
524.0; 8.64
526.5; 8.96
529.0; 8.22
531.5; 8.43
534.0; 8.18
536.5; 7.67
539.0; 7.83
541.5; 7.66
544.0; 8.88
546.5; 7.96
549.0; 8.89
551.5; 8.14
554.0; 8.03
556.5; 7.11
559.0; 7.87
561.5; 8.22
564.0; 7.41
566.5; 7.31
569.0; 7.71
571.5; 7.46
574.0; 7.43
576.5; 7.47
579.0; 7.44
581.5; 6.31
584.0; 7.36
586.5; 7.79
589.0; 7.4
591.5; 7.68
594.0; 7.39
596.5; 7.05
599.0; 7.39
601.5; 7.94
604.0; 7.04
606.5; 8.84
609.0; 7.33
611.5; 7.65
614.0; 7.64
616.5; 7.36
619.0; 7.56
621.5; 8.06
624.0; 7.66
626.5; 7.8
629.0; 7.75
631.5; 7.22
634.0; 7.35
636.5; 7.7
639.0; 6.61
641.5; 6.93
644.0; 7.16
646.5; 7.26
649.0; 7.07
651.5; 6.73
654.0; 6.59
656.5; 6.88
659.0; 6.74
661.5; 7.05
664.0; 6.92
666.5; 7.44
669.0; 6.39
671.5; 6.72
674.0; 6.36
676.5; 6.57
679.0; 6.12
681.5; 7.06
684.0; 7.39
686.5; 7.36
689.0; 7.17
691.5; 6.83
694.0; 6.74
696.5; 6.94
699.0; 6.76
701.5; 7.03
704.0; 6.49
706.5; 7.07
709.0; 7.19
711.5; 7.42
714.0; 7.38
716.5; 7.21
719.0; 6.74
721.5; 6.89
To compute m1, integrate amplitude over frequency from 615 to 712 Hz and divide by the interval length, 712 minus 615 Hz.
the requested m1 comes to 7.06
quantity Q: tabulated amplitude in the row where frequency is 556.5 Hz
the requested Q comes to 7.11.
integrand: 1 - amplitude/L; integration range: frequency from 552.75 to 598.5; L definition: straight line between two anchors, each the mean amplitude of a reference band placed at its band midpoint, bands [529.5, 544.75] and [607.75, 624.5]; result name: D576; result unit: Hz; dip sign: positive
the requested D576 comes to 2.3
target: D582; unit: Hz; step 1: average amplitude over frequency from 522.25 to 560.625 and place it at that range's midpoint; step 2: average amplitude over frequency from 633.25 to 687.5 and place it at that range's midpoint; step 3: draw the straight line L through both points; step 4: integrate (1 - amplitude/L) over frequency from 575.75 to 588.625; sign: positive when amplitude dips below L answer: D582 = 0.78 Hz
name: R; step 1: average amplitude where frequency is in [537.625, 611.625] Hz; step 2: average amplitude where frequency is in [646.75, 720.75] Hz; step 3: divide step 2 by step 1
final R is 0.90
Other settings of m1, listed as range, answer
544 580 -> 7.79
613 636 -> 7.6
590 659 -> 7.38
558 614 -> 7.52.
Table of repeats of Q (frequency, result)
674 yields 6.36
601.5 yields 7.94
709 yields 7.19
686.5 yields 7.36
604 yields 7.04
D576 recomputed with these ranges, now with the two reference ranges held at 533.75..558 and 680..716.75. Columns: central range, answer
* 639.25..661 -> 1.34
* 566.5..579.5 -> 0.61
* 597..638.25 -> -0.26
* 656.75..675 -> 1.14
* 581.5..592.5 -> 0.50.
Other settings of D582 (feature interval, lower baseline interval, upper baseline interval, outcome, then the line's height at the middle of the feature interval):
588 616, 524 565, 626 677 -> -0.21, 7.52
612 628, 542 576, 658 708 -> -0.67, 7.37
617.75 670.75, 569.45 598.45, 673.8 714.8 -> -0.35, 7.13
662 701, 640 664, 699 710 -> 0.37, 6.92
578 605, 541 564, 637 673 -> 0.97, 7.62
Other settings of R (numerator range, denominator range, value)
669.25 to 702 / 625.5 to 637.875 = 0.90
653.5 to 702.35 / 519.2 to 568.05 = 0.85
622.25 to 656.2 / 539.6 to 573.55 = 0.92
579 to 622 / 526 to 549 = 0.91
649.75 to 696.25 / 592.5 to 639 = 0.90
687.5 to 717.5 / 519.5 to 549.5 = 0.84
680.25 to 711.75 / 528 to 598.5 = 0.91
